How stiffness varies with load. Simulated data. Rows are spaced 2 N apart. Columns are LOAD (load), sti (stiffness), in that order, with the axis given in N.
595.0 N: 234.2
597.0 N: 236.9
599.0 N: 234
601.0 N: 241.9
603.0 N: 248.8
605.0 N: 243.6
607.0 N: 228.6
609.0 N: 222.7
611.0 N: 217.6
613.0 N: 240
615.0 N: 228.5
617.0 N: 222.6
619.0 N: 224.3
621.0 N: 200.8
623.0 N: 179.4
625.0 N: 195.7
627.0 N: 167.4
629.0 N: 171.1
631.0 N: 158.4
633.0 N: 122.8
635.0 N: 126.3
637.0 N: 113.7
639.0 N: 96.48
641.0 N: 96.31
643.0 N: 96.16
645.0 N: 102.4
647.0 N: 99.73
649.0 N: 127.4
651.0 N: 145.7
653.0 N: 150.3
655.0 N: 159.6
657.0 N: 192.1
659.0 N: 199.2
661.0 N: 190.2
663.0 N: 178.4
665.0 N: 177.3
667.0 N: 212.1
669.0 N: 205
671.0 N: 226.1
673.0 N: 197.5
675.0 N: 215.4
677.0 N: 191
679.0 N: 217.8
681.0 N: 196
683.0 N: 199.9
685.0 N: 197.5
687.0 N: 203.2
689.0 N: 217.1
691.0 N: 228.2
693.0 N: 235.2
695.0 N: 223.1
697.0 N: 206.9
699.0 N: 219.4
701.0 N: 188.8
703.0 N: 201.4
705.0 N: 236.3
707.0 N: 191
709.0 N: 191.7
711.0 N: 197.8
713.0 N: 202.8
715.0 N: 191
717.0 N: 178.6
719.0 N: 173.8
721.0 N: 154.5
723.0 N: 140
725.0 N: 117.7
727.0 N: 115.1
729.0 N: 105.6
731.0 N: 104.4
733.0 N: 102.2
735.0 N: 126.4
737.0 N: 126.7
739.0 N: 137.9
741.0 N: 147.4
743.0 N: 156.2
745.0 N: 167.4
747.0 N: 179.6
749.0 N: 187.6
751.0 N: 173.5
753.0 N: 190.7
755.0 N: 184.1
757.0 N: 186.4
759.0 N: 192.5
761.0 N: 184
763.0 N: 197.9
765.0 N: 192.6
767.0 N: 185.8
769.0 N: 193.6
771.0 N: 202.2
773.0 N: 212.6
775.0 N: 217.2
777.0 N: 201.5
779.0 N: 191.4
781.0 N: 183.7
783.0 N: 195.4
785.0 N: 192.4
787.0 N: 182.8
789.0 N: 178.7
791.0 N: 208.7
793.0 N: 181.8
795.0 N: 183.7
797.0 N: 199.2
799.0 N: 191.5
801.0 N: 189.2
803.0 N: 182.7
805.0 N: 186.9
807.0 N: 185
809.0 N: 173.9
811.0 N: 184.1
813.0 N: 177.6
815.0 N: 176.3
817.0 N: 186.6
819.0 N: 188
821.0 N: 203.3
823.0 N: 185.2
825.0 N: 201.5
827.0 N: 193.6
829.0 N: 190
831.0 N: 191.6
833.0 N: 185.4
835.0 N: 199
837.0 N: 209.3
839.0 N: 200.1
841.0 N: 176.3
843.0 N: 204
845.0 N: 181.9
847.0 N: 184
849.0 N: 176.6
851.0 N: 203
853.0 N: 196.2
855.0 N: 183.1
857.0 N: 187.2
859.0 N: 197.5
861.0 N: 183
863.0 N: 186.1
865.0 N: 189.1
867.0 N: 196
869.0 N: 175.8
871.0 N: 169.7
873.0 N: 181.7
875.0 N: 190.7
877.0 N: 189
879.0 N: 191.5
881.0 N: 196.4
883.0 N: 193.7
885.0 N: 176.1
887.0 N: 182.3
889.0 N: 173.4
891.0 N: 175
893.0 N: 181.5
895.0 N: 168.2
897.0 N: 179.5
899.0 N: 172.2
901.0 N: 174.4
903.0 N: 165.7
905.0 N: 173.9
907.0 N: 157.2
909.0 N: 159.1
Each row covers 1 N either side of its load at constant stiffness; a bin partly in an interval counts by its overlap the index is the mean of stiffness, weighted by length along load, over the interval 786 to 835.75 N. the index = 188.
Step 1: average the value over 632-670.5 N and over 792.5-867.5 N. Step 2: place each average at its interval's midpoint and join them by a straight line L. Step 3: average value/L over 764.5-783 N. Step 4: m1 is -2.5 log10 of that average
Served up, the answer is -0.13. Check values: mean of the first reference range 148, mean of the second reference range 189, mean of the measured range 198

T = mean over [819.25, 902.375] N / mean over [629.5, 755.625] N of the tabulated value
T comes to 1.1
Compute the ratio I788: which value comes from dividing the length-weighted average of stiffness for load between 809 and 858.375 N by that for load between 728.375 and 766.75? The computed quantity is 1.2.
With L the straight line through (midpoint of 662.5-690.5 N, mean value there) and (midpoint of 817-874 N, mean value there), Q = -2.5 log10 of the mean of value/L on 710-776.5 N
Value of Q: 0.18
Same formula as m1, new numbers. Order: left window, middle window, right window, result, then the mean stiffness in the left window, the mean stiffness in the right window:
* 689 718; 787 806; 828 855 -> 0.045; 207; 192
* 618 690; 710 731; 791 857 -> 0.149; 171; 189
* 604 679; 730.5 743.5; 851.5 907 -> 0.359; 177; 182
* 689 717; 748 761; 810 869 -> 0.087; 208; 190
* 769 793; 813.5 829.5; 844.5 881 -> 0.009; 196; 187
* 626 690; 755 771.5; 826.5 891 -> -0.076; 167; 188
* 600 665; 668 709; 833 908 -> -0.183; 175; 184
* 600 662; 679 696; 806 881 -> -0.192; 175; 189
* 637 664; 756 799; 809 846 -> -0.103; 140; 190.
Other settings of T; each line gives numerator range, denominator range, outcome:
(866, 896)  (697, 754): 1.11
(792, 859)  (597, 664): 1.07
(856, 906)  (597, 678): 1.00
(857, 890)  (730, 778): 1.07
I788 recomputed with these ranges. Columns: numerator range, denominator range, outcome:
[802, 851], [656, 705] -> 0.92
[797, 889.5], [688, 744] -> 1.09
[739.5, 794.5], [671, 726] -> 0.95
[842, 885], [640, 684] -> 1.10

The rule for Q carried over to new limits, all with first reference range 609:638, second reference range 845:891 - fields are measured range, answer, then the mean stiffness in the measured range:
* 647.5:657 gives 0.24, 148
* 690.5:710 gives -0.15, 212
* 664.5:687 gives -0.10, 204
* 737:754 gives 0.13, 165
